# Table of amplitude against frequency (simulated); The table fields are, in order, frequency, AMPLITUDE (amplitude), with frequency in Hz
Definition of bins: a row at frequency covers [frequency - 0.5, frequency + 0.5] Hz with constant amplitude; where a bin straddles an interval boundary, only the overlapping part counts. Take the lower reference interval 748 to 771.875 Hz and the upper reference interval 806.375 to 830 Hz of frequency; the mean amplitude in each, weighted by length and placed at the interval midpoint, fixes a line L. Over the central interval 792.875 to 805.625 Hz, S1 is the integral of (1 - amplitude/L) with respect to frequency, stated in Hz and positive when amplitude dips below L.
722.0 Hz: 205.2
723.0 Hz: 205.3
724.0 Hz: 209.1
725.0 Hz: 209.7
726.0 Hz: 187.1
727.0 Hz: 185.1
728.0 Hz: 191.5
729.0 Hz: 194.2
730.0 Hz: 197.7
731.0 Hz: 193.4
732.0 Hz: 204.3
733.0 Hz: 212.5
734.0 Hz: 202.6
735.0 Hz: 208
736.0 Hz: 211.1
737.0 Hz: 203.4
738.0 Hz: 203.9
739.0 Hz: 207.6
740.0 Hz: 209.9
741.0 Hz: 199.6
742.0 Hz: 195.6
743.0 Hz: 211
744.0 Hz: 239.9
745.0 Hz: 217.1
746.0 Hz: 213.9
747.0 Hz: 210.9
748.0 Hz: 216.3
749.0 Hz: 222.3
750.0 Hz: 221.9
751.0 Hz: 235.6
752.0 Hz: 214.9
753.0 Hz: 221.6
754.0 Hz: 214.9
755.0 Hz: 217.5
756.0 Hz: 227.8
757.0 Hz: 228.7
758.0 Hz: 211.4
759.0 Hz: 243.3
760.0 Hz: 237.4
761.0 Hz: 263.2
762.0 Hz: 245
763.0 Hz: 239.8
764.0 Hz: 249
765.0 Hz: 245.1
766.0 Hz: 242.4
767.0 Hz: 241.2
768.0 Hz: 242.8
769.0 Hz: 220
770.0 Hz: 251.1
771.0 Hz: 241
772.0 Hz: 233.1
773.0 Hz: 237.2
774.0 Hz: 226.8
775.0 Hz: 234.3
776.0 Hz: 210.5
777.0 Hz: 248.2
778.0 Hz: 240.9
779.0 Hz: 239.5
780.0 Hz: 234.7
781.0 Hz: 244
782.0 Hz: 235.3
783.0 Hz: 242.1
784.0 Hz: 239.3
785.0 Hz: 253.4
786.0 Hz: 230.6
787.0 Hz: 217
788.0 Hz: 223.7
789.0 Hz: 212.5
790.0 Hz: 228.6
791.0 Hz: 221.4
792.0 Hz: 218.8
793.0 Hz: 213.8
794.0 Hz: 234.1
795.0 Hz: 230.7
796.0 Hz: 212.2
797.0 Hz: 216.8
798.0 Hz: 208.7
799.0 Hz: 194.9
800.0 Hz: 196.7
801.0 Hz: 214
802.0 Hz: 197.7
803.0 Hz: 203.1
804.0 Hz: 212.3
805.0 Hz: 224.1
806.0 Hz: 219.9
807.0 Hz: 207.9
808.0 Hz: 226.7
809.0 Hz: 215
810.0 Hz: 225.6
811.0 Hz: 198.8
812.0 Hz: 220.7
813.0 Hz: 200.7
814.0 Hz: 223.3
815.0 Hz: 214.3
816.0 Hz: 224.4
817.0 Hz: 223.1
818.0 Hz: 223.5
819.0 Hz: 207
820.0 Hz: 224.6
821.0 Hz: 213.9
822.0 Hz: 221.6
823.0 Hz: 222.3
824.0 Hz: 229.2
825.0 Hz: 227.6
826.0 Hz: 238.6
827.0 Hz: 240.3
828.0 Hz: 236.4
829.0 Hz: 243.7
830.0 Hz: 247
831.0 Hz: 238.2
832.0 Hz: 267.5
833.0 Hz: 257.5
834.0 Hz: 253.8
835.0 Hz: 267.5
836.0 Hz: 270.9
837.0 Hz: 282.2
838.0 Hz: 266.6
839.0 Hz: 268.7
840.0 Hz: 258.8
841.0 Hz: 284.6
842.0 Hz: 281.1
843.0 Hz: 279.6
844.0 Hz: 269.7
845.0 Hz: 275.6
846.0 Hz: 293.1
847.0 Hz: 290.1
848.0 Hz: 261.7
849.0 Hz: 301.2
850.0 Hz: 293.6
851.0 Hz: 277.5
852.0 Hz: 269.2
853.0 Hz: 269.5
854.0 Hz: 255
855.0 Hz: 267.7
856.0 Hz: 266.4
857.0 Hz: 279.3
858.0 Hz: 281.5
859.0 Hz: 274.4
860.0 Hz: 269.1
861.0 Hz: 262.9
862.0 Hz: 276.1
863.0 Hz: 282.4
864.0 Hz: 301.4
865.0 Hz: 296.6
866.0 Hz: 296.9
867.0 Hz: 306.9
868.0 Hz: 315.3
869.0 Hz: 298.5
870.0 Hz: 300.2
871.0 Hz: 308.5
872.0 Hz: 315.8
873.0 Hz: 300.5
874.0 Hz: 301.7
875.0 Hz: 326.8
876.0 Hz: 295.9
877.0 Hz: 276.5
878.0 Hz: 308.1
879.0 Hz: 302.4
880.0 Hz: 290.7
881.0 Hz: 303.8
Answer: 0.8 Hz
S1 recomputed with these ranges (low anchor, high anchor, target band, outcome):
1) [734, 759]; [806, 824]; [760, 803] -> -2.7 Hz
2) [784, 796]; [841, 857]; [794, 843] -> 3.8 Hz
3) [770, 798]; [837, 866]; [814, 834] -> 2.0 Hz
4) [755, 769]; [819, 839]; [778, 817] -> 3.3 Hz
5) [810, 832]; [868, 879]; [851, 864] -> 0.3 Hz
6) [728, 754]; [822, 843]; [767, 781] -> -0.6 Hz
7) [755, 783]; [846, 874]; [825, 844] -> 0.9 Hz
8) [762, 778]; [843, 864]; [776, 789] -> 0.4 Hz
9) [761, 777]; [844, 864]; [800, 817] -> 2.8 Hz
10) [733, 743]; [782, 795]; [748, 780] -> -2.4 Hz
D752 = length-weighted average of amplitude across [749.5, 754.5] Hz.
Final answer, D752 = 222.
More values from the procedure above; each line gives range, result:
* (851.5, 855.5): 265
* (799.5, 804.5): 205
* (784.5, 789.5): 227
